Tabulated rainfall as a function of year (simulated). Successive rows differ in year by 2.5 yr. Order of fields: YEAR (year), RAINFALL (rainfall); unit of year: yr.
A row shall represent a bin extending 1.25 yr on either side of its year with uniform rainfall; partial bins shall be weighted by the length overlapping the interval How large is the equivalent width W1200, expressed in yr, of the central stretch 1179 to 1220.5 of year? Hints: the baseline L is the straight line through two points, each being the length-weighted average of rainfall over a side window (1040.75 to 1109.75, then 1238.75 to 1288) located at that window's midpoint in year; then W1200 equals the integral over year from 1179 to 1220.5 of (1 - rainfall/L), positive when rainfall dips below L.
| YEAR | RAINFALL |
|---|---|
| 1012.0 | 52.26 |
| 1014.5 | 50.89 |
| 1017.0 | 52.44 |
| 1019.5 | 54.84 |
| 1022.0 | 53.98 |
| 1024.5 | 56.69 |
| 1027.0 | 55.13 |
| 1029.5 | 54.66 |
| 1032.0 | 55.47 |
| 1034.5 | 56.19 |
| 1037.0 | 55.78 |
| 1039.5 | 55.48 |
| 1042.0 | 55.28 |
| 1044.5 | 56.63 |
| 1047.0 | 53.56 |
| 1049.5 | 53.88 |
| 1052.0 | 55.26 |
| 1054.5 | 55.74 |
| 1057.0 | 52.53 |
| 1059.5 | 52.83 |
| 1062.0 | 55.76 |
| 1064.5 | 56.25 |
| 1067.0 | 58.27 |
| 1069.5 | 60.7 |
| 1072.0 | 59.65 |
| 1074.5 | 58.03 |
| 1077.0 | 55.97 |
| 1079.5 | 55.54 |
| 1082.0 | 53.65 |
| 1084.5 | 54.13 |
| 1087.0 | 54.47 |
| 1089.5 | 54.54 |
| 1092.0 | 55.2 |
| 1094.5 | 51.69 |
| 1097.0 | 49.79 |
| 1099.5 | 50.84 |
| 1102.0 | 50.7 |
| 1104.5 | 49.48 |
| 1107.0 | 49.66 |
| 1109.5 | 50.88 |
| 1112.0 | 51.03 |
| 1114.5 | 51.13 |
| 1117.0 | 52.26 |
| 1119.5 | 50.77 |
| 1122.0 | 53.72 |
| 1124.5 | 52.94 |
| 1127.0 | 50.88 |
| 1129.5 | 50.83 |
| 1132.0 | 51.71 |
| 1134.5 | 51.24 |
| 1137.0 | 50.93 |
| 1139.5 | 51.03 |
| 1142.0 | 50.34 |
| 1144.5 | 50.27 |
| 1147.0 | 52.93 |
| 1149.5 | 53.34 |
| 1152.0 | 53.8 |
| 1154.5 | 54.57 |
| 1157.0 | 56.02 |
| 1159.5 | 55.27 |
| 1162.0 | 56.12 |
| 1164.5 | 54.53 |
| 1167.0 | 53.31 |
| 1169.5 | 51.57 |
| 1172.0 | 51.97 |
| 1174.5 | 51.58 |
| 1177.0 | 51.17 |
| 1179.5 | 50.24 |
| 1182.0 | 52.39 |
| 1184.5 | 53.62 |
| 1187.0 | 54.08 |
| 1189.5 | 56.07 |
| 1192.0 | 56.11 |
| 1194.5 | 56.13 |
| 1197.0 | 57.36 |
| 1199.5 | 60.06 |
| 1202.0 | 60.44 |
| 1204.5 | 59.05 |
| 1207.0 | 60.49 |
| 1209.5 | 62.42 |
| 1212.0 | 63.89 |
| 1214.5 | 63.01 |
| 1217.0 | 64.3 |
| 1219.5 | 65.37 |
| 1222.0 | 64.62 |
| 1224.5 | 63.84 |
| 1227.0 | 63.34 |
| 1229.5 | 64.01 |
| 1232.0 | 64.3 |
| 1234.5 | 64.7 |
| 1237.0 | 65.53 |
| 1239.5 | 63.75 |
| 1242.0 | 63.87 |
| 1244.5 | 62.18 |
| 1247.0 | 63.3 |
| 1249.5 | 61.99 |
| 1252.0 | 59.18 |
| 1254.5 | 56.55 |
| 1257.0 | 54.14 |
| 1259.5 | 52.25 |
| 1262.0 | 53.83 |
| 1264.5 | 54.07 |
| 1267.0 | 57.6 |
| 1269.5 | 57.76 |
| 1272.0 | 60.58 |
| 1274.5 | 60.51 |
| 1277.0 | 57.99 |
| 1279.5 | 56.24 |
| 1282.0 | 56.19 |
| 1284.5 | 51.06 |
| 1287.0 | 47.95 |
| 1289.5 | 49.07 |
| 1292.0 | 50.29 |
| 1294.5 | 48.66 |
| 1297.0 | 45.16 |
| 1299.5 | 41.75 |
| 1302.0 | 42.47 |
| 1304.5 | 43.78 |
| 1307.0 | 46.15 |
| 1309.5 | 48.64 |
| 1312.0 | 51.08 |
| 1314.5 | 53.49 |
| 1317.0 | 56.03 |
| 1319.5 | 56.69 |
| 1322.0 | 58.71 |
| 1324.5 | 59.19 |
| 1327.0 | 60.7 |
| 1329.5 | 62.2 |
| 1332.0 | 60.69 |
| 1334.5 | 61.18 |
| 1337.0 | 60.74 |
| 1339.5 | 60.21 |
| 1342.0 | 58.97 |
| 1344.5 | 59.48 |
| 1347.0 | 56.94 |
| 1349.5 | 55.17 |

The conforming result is -1.6 yr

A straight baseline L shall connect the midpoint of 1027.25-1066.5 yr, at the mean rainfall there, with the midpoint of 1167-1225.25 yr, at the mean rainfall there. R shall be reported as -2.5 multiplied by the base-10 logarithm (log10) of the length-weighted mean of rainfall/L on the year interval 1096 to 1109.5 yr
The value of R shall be 0.120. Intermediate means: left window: 55.1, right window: 57.7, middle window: 50.2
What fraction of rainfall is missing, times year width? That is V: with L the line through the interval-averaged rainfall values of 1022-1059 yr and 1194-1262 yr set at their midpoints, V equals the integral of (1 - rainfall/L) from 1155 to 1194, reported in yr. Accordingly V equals 3.9 yr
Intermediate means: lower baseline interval 55.1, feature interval 53.7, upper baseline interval 61.4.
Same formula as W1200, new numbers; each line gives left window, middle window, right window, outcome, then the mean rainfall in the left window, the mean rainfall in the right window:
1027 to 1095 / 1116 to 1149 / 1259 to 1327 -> 1.84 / 55.5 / 52.6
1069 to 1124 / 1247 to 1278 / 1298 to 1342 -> -1.91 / 53.3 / 54.4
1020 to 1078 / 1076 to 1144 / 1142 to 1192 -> 3.12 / 55.8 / 53.3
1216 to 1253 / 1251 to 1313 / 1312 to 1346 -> 9.28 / 63.6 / 58.8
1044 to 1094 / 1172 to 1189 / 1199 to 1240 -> 2.46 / 55.6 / 63.2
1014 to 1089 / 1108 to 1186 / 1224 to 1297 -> 5.73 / 55.4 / 57.8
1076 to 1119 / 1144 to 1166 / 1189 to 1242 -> 1.09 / 52.4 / 62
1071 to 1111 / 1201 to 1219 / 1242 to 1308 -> -2.86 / 53.3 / 53.7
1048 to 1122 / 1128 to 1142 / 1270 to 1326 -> 0.61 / 53.8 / 52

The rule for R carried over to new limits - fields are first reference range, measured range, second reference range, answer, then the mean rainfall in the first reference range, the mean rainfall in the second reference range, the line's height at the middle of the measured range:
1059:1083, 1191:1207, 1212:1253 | 0.069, 56.8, 63.6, 62.2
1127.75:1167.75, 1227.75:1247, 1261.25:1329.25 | -0.206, 52.9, 52.9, 52.9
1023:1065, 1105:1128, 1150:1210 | 0.077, 55.1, 55.2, 55.2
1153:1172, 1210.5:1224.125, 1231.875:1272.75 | -0.118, 54.3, 59.6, 57.5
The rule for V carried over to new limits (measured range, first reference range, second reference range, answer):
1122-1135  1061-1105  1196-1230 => 1.3 yr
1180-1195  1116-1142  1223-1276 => 0.4 yr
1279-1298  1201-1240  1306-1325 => 2.0 yr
